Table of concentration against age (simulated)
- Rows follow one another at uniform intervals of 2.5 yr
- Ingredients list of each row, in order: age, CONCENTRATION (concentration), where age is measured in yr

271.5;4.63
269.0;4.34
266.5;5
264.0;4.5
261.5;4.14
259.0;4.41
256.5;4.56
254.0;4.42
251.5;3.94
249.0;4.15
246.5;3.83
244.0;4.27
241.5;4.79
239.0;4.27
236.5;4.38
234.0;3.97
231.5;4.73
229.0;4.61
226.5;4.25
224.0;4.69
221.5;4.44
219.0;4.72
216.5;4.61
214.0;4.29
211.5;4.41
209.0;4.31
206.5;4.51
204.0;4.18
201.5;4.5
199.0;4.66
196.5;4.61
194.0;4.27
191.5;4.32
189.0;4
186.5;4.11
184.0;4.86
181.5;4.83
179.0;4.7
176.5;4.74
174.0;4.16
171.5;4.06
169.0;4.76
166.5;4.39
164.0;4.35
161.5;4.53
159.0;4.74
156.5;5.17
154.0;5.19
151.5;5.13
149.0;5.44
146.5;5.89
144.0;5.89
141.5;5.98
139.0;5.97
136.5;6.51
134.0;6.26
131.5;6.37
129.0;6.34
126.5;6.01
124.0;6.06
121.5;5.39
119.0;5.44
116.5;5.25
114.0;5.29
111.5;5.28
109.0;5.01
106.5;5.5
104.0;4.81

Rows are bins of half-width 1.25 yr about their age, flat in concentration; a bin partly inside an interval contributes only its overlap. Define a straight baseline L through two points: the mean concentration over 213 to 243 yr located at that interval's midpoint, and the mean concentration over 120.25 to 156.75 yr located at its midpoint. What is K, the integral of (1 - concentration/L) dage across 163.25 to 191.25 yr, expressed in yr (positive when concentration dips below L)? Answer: 4.3 yr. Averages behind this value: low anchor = 5.86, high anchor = 4.48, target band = 4.45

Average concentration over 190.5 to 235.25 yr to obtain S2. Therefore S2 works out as 4.45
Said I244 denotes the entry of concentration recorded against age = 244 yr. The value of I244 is 4.27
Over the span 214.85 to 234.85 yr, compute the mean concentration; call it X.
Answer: 4.51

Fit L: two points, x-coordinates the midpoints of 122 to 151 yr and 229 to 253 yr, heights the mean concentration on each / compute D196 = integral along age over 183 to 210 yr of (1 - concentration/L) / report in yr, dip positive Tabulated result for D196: 3.4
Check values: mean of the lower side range 6.02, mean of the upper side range 4.28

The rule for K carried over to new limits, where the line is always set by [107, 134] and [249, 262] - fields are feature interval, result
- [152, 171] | 1.9 yr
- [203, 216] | 1.1 yr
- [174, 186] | 0.9 yr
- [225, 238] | 0.4 yr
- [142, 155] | -0.4 yr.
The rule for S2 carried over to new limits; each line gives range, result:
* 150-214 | 4.54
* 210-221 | 4.5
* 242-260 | 4.25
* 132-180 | 5.17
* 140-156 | 5.57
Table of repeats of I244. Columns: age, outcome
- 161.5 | 4.53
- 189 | 4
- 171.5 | 4.06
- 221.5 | 4.44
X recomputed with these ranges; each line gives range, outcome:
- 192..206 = 4.44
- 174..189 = 4.55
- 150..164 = 4.91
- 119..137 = 6.07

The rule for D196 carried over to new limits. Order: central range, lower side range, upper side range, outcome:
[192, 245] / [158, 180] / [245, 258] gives -1.77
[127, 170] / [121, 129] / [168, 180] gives -1.81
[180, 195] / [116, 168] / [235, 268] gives 1.91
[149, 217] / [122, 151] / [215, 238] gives 8.74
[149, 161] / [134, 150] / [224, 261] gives 1.46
